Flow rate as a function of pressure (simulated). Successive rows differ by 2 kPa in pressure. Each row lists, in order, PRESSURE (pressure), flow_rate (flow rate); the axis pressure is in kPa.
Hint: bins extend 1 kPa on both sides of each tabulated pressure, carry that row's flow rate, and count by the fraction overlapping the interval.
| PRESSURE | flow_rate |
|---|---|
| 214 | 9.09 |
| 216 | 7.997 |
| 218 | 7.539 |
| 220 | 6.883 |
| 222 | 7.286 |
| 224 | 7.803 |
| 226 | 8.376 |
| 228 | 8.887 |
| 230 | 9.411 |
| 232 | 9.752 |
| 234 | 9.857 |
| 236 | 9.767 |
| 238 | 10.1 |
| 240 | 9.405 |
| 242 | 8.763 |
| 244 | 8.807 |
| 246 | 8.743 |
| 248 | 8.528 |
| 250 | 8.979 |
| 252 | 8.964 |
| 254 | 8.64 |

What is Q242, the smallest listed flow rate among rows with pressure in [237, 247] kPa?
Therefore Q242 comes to 8.743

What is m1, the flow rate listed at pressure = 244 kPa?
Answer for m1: 8.807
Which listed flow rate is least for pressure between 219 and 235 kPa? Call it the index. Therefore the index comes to 6.883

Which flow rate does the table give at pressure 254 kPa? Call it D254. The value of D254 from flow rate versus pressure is 8.64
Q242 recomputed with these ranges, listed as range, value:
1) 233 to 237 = 9.767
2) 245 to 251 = 8.528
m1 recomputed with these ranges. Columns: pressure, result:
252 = 8.964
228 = 8.887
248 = 8.528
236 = 9.767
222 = 7.286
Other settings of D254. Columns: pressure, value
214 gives 9.09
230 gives 9.411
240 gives 9.405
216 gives 7.997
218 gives 7.539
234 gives 9.857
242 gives 8.763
